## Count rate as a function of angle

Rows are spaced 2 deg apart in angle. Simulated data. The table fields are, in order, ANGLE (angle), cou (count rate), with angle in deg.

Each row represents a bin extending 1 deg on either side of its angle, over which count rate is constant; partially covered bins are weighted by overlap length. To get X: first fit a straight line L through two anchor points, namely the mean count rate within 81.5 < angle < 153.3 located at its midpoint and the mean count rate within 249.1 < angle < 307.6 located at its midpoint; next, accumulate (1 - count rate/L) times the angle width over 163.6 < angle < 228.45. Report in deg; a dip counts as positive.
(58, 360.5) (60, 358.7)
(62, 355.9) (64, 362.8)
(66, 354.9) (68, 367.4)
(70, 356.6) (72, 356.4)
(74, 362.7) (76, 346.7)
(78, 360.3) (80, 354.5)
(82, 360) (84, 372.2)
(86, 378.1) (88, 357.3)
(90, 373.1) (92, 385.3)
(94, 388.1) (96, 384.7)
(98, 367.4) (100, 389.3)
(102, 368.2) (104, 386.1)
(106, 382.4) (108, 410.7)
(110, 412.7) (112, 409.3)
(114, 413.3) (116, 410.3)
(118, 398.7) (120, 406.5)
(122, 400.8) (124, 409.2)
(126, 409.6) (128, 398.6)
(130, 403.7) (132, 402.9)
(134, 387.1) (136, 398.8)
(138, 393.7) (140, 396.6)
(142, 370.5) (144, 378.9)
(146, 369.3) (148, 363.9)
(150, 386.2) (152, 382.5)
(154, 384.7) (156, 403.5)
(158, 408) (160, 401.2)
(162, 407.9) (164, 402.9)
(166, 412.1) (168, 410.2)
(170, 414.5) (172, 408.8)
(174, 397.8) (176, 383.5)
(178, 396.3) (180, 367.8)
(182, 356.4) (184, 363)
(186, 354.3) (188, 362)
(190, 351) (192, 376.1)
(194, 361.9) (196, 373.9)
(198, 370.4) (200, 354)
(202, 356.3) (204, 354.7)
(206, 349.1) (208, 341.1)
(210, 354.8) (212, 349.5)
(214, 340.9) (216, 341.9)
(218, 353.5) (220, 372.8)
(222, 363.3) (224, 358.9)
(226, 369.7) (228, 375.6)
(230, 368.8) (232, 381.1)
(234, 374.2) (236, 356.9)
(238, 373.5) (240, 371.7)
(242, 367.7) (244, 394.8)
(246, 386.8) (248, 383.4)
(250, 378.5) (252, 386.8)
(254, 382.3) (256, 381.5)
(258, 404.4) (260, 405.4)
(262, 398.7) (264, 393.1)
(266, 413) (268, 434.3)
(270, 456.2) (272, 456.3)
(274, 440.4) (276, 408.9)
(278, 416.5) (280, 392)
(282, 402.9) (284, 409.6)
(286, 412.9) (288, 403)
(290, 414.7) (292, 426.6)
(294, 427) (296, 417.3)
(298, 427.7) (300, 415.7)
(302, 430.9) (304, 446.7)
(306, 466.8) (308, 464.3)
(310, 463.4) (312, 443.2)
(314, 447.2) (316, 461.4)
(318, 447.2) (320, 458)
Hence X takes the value 5.30 deg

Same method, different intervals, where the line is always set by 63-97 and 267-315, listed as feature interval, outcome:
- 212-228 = 2.0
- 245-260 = 1.1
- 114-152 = -1.2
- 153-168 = -0.5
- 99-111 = -0.6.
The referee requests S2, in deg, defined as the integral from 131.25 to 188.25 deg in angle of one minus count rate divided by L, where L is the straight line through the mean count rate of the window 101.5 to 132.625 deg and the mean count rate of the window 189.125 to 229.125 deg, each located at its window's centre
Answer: -1.0 deg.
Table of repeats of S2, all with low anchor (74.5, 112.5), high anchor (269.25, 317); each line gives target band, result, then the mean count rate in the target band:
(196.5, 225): 3.79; 355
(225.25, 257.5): 3.07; 378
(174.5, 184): 0.59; 376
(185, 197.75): 1.27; 364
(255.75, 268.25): 0.56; 404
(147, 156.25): 0.25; 383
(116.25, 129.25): -0.63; 404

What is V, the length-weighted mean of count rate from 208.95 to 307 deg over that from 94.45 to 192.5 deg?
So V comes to 1.0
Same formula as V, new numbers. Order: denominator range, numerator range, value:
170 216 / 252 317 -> 1.16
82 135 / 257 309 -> 1.08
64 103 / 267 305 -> 1.15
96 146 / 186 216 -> 0.90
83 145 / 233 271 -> 1.00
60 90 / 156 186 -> 1.09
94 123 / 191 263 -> 0.94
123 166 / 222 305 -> 1.02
